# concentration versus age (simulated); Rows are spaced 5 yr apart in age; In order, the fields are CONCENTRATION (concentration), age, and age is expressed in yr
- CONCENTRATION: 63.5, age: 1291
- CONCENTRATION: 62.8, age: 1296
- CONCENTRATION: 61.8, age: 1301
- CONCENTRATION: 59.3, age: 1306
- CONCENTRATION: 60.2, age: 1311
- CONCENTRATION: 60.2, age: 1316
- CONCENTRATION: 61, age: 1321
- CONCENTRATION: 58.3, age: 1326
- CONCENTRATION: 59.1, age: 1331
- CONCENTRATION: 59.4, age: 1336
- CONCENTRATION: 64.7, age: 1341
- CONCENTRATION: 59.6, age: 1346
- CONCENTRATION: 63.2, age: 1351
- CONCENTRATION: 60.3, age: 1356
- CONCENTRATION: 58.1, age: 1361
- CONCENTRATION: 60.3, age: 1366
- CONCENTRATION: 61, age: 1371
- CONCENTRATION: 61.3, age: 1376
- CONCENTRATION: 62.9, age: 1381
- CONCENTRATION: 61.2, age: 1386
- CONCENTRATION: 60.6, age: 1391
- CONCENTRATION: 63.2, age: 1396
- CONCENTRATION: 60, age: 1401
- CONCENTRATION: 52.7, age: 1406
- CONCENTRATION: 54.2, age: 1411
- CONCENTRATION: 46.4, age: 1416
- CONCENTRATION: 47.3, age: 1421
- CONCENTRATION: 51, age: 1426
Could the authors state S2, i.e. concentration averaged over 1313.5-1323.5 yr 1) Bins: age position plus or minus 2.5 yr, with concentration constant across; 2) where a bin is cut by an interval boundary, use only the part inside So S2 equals 60.6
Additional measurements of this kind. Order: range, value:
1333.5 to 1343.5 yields 62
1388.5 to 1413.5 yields 58.1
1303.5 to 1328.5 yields 59.8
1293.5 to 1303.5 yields 62.3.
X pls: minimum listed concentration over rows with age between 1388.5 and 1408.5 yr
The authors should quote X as 52.7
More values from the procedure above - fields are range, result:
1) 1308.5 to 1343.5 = 58.3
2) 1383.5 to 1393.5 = 60.6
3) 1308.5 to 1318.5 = 60.2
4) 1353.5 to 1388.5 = 58.1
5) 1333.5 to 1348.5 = 59.4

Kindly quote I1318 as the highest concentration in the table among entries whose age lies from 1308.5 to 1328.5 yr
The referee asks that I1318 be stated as 61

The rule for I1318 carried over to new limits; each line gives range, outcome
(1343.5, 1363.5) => 63.2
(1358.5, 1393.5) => 62.9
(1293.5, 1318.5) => 62.8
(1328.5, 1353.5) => 64.7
